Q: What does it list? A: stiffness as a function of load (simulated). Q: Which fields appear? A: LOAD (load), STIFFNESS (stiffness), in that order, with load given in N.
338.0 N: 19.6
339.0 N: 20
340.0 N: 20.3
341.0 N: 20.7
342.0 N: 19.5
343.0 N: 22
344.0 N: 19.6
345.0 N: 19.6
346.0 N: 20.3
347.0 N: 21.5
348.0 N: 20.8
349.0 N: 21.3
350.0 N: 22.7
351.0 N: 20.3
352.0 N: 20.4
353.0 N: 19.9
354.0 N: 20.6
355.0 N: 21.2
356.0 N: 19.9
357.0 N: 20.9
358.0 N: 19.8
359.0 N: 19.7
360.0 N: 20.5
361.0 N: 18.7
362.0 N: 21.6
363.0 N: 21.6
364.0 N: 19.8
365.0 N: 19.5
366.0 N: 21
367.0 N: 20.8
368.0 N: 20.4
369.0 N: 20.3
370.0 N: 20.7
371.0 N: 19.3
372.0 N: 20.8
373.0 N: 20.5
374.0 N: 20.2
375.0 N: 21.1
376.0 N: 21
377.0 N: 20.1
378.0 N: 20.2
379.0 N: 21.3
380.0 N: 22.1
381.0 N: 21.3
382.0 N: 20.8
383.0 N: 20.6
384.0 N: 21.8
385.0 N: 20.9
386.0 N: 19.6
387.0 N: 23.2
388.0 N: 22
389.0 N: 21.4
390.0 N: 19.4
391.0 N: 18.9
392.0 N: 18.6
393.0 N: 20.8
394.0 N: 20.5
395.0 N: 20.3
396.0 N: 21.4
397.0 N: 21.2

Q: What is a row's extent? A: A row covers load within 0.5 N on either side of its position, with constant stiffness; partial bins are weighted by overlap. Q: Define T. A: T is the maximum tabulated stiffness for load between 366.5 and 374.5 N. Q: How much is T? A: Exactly 20.8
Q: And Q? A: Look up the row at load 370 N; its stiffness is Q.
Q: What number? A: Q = 20.7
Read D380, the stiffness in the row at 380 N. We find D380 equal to 22.1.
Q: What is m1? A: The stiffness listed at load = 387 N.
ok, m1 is 23.2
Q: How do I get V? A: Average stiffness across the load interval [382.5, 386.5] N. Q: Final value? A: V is 20.7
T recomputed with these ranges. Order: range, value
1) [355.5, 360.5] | 20.9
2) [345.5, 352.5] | 22.7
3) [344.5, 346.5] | 20.3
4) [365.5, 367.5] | 21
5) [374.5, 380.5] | 22.1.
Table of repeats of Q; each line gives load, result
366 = 21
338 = 19.6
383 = 20.6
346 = 20.3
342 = 19.5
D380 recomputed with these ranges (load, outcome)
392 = 18.6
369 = 20.3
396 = 21.4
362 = 21.6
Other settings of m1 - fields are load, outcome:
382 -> 20.8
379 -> 21.3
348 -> 20.8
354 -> 20.6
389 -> 21.4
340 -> 20.3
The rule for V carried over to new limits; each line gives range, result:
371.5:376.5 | 20.7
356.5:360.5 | 20.2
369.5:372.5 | 20.3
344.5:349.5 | 20.7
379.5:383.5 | 21.2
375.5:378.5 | 20.4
